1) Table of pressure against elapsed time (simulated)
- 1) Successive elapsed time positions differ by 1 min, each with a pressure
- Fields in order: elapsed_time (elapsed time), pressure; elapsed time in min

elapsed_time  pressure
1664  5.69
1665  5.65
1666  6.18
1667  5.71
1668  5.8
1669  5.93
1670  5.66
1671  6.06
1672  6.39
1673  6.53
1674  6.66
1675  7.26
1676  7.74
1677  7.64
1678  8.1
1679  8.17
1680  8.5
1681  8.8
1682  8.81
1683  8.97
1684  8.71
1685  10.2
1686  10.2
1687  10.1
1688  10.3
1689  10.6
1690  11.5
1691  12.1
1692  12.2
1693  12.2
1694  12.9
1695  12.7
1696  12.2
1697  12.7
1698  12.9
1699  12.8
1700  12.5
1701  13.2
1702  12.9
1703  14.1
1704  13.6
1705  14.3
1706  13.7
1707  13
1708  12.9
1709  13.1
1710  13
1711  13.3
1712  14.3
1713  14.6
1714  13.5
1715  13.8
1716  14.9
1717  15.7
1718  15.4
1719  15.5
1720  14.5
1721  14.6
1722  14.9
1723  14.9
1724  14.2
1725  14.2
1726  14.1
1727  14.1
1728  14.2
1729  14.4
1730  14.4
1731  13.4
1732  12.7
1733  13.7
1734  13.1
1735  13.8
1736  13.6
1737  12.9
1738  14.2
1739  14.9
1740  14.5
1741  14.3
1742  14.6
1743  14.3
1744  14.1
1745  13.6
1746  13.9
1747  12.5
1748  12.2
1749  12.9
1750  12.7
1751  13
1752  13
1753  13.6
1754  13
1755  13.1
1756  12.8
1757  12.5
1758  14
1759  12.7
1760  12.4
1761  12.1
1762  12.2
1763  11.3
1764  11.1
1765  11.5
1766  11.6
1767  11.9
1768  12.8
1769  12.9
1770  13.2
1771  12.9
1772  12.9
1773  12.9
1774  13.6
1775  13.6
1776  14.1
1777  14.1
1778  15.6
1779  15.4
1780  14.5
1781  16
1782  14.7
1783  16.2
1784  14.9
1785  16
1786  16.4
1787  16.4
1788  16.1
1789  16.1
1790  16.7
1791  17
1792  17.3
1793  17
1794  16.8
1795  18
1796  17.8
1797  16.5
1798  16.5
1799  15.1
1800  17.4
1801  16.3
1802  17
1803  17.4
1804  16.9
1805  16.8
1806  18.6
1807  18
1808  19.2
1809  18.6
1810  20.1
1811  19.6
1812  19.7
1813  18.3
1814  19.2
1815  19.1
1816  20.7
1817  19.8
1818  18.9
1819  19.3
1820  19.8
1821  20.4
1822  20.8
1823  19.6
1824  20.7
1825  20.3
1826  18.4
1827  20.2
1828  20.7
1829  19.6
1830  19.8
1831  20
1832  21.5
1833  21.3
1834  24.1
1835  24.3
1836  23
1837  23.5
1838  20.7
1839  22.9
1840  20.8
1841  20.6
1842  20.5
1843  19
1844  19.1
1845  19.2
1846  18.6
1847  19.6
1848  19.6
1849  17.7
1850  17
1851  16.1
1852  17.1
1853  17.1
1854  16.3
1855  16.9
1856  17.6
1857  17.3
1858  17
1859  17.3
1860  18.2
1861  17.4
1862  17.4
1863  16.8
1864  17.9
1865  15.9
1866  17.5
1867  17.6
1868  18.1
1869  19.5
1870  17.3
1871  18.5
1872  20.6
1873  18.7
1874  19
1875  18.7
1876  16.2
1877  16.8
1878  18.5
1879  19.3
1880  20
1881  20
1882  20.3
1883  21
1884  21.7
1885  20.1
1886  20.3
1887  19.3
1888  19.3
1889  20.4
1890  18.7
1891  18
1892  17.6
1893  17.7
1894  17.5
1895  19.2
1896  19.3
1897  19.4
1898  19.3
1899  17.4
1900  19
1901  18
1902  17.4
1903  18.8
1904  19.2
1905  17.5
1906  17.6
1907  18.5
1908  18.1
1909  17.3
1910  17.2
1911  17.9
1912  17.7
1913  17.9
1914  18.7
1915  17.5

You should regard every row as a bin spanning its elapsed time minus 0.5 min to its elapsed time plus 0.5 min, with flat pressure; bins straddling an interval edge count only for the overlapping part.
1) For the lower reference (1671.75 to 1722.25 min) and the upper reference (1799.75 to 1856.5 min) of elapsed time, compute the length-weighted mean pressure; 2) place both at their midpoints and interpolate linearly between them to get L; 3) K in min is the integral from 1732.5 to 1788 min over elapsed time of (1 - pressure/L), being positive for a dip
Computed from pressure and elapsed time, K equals 6.5 min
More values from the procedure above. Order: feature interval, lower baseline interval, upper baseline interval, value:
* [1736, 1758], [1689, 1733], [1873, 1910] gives 1.7 min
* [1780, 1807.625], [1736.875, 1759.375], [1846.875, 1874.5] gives -2.6 min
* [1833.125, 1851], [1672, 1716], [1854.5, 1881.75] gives -3.7 min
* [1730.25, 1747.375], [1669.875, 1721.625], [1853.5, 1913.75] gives -0.9 min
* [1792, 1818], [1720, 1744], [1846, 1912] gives -2.9 min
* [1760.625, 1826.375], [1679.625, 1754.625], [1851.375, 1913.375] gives -3.6 min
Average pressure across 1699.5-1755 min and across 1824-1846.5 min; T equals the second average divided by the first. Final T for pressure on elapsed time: 1.51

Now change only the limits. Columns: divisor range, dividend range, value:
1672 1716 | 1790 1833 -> 1.65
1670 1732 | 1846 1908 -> 1.53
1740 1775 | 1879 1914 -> 1.45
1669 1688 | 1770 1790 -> 1.85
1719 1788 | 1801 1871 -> 1.39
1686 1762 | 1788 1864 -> 1.41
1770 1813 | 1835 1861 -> 1.16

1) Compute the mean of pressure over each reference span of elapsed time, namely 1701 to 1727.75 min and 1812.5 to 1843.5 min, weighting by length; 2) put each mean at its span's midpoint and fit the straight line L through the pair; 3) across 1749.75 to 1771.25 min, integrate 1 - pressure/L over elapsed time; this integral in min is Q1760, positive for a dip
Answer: 5.4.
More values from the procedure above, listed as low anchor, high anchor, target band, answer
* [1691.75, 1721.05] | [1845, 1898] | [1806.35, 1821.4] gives -2.4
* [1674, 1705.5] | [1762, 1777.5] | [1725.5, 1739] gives -2.2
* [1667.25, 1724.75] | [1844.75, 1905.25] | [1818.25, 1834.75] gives -4.0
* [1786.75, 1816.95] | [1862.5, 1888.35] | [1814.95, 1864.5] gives -3.2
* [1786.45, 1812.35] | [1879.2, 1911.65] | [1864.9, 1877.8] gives 0.3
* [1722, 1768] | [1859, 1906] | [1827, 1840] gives -3.9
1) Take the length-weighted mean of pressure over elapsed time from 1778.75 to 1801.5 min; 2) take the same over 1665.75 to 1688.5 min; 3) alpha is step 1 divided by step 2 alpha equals 2.1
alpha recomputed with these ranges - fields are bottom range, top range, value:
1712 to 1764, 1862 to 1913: 1.35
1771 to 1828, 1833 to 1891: 1.10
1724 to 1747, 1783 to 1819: 1.26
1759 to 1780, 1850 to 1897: 1.42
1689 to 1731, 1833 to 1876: 1.38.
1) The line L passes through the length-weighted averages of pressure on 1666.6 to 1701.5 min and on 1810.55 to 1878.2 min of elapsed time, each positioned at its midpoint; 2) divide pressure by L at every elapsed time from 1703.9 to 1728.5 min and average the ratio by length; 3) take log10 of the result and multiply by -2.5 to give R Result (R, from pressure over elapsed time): -0.23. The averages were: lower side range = 9.52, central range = 14.2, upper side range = 19.1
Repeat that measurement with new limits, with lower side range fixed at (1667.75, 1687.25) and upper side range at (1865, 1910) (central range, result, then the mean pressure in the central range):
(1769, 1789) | -0.13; 14.7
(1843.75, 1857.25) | -0.06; 17.8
